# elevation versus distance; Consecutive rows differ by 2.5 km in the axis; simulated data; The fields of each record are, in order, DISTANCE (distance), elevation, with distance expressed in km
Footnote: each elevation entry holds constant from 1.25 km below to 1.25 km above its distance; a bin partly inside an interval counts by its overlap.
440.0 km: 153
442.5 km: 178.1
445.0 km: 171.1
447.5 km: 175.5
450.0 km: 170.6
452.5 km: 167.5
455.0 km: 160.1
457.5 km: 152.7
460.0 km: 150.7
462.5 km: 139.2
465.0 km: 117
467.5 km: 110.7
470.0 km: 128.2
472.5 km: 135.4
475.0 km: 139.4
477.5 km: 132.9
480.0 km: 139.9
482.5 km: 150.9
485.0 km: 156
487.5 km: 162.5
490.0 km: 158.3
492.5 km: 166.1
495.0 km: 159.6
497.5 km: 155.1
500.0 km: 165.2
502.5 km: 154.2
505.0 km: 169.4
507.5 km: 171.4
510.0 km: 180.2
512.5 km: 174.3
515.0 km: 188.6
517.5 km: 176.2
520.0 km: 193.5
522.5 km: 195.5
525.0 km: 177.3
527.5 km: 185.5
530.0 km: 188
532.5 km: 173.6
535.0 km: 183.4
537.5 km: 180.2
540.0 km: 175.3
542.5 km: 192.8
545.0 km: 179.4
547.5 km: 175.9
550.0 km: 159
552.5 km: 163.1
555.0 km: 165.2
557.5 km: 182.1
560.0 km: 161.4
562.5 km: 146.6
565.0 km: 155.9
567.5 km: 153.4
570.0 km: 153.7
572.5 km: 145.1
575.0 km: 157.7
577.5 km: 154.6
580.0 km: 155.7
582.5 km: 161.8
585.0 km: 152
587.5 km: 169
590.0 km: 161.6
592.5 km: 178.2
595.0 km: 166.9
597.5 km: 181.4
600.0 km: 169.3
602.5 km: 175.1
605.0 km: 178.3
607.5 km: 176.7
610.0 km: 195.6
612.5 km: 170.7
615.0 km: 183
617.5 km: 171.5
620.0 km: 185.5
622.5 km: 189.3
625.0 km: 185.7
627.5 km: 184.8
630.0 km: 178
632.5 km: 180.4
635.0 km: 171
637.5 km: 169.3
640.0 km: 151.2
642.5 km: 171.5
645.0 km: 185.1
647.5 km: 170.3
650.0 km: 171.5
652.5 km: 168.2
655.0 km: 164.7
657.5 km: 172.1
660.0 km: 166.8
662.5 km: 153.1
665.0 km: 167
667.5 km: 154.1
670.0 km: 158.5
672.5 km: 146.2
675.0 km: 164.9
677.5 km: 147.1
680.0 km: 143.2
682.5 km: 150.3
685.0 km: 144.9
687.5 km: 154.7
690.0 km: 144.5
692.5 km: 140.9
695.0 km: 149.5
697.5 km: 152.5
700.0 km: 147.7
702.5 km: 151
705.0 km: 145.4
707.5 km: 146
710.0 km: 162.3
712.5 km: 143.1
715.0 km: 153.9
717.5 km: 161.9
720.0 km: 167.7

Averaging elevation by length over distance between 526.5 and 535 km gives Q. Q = 182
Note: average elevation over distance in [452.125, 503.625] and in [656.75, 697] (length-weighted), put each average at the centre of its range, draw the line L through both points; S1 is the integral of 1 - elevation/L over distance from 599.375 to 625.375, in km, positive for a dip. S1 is -4.93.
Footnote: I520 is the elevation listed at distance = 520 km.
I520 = 193.5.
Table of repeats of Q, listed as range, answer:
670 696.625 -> 149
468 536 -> 165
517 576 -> 172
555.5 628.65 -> 169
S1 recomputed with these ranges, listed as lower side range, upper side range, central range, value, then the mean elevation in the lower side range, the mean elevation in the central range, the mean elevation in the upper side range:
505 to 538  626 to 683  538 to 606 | 3.75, 182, 166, 165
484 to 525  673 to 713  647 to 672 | -1.76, 171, 164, 149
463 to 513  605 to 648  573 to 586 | 0.99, 151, 156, 178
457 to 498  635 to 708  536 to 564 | -4.14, 144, 171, 157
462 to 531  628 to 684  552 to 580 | 0.66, 160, 158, 164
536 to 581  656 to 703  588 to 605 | -1.22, 164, 172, 153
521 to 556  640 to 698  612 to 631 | -1.83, 178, 182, 158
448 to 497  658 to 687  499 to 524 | -4.66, 148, 177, 155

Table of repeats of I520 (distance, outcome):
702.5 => 151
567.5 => 153.4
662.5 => 153.1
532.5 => 173.6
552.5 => 163.1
